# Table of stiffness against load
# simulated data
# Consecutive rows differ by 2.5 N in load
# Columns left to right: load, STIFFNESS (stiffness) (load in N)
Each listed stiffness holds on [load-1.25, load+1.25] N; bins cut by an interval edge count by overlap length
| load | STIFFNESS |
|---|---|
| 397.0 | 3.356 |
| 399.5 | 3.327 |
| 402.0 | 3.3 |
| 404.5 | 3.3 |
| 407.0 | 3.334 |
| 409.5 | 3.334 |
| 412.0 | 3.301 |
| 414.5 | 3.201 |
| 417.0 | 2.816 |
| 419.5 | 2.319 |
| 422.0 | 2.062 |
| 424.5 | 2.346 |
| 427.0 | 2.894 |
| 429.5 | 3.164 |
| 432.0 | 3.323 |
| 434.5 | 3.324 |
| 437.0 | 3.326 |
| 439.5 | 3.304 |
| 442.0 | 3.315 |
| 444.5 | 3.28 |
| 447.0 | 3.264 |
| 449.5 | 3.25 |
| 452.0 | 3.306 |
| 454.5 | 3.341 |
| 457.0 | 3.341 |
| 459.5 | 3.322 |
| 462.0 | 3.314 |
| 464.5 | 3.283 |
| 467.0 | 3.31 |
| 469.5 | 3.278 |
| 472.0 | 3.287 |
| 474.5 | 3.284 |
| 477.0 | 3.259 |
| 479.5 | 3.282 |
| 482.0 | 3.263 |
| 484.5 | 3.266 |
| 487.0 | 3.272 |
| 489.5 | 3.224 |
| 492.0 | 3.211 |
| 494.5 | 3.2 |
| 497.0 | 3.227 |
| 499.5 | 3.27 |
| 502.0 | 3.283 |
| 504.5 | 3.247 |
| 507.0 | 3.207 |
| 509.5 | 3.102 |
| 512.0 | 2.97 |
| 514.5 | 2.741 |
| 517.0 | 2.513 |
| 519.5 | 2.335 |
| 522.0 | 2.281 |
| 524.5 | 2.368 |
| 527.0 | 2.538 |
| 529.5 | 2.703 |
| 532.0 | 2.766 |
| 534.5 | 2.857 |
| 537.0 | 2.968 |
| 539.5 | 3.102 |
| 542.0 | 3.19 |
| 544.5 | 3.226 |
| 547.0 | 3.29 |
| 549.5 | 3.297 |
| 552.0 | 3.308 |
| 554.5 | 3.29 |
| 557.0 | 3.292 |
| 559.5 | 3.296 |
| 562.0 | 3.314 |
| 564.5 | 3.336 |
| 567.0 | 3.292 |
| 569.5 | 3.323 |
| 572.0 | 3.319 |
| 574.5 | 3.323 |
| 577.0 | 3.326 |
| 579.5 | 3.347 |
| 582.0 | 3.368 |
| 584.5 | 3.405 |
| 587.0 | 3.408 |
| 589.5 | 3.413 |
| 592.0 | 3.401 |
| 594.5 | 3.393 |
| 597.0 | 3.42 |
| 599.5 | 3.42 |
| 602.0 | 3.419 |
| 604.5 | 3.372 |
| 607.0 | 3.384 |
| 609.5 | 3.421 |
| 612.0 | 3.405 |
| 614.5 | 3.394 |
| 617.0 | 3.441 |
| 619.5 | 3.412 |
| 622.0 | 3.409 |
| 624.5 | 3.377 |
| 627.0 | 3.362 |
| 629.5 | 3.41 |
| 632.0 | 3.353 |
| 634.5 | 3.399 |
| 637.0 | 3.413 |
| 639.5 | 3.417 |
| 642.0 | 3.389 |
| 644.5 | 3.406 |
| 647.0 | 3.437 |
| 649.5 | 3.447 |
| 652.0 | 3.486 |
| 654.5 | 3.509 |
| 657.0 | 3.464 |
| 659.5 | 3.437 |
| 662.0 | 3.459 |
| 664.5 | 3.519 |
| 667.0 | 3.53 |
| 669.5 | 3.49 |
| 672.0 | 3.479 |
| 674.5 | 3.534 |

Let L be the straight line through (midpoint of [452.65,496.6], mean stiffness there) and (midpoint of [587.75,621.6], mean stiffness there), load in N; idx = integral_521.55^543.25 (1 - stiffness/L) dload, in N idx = 3.7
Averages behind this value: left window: 3.28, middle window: 2.77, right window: 3.41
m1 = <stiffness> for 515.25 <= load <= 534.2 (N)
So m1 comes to 2.52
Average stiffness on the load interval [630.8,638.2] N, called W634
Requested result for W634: 3.39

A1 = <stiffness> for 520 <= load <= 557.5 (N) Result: 2.95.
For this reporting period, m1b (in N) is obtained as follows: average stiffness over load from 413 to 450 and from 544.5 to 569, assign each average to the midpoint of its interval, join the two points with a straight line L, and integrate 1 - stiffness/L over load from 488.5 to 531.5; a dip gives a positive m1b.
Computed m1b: 3.8 N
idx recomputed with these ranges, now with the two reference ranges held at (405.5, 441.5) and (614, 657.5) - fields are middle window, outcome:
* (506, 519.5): 1.42 N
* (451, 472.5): -1.57 N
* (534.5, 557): 0.36 N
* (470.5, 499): -1.13 N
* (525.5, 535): 1.54 N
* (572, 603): -0.54 N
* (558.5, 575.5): -0.15 N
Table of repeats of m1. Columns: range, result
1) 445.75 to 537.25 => 3.08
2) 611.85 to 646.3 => 3.4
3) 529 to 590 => 3.23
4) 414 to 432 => 2.71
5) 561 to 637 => 3.38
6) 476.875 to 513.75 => 3.21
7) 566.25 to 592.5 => 3.36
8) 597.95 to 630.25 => 3.4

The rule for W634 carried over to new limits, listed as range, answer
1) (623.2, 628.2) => 3.37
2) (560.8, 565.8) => 3.32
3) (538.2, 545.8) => 3.17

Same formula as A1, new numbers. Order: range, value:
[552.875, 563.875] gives 3.3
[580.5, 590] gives 3.4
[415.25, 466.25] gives 3.1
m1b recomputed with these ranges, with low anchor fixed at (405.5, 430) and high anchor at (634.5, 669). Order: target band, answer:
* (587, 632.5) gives -0.7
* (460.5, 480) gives -1.8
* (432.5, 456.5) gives -3.0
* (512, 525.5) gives 2.7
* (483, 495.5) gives -0.8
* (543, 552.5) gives -0.2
